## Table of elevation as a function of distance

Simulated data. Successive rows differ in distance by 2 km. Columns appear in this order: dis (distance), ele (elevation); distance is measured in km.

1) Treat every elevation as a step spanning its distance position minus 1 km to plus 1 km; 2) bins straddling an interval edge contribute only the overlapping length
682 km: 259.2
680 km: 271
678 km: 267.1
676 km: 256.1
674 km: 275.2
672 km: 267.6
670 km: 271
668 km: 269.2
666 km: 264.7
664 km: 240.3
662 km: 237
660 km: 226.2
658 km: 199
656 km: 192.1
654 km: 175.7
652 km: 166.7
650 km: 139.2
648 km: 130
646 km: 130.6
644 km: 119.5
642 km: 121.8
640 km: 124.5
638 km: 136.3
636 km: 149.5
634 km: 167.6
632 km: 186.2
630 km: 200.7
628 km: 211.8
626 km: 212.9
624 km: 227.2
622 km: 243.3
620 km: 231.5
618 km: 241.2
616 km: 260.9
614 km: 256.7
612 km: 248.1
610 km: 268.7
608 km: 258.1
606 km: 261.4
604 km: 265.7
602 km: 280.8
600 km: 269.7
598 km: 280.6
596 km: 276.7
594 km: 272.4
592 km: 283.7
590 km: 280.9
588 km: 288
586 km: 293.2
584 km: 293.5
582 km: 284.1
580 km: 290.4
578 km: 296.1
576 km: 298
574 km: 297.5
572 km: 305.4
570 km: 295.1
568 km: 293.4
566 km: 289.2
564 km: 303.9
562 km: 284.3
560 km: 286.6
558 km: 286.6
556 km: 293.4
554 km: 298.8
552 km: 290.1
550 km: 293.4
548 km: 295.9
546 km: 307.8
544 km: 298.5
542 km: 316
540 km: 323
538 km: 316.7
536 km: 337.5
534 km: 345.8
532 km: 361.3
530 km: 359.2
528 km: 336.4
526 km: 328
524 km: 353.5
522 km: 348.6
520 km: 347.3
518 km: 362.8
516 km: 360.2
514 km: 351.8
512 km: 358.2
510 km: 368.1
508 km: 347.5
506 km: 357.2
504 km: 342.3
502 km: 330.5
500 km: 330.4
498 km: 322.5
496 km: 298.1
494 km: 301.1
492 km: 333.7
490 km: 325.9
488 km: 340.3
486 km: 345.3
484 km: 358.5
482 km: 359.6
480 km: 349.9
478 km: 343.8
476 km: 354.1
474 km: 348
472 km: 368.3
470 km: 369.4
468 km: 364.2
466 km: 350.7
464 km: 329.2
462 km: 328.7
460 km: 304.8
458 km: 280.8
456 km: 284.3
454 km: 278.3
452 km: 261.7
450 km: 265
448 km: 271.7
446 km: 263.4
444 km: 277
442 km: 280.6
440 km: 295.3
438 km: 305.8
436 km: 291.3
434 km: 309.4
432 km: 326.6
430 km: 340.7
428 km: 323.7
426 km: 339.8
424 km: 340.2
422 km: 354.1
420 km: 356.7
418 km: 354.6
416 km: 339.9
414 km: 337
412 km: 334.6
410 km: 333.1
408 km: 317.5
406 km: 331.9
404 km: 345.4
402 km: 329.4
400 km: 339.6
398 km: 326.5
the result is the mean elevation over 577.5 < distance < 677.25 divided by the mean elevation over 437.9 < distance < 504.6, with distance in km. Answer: 0.72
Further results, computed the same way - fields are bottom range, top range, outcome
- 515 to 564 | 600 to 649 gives 0.64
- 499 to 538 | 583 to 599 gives 0.82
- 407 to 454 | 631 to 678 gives 0.62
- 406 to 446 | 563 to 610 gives 0.88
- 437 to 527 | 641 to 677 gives 0.62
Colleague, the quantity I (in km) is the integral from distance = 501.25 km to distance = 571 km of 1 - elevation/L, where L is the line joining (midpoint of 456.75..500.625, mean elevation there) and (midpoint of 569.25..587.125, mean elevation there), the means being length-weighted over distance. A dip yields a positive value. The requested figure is -2.7 km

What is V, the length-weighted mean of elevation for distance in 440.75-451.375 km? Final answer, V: 272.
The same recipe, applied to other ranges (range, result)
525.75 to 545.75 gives 331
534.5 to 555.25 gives 309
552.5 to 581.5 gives 294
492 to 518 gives 340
